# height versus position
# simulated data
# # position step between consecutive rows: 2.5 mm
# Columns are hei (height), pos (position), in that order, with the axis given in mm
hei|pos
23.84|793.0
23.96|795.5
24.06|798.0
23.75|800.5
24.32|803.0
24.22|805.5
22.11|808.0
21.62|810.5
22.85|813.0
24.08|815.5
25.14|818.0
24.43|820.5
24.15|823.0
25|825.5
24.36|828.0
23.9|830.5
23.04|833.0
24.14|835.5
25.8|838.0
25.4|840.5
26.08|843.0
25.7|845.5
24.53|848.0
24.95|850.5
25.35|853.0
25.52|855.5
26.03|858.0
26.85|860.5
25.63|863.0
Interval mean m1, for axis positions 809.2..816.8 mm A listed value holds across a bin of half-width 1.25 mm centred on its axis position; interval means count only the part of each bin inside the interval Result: 22.9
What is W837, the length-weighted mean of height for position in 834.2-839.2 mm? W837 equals 24.9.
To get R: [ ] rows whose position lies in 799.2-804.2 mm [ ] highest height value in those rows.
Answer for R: 24.32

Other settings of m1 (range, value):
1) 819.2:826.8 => 24.5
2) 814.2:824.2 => 24.4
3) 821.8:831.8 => 24.3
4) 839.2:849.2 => 25.4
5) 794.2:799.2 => 24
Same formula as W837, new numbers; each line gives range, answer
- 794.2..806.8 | 24.1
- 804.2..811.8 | 22.7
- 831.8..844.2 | 24.9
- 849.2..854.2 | 25.1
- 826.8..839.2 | 24.2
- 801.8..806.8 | 24.2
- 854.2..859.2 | 25.8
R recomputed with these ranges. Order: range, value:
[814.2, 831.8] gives 25.14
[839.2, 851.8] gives 26.08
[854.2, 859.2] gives 26.03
